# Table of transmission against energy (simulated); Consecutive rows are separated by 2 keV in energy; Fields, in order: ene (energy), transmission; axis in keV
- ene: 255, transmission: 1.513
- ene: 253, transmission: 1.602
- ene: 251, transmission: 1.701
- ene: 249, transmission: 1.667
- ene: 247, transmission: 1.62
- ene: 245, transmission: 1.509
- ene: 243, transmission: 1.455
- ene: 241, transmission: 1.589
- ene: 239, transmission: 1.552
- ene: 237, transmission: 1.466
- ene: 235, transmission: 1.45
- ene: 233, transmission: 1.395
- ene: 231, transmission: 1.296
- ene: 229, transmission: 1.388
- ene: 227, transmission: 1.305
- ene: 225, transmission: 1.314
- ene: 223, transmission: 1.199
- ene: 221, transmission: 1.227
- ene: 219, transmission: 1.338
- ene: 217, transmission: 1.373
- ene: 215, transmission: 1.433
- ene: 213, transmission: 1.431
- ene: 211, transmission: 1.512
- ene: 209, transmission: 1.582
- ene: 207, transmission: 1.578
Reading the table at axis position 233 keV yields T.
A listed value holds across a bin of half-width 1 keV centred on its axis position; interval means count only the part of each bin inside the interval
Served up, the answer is 1.395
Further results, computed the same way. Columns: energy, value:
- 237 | 1.466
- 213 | 1.431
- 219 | 1.338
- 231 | 1.296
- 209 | 1.582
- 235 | 1.45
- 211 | 1.512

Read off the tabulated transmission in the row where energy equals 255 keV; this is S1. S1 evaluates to 1.513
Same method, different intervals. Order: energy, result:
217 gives 1.373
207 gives 1.578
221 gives 1.227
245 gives 1.509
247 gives 1.62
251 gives 1.701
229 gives 1.388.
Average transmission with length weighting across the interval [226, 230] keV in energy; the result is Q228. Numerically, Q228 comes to 1.35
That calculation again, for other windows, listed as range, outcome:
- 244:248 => 1.56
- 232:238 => 1.44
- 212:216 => 1.43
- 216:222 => 1.31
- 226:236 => 1.37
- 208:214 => 1.51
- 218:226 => 1.27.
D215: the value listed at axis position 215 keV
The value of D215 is 1.433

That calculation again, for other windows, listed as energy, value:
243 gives 1.455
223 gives 1.199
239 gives 1.552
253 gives 1.602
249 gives 1.667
